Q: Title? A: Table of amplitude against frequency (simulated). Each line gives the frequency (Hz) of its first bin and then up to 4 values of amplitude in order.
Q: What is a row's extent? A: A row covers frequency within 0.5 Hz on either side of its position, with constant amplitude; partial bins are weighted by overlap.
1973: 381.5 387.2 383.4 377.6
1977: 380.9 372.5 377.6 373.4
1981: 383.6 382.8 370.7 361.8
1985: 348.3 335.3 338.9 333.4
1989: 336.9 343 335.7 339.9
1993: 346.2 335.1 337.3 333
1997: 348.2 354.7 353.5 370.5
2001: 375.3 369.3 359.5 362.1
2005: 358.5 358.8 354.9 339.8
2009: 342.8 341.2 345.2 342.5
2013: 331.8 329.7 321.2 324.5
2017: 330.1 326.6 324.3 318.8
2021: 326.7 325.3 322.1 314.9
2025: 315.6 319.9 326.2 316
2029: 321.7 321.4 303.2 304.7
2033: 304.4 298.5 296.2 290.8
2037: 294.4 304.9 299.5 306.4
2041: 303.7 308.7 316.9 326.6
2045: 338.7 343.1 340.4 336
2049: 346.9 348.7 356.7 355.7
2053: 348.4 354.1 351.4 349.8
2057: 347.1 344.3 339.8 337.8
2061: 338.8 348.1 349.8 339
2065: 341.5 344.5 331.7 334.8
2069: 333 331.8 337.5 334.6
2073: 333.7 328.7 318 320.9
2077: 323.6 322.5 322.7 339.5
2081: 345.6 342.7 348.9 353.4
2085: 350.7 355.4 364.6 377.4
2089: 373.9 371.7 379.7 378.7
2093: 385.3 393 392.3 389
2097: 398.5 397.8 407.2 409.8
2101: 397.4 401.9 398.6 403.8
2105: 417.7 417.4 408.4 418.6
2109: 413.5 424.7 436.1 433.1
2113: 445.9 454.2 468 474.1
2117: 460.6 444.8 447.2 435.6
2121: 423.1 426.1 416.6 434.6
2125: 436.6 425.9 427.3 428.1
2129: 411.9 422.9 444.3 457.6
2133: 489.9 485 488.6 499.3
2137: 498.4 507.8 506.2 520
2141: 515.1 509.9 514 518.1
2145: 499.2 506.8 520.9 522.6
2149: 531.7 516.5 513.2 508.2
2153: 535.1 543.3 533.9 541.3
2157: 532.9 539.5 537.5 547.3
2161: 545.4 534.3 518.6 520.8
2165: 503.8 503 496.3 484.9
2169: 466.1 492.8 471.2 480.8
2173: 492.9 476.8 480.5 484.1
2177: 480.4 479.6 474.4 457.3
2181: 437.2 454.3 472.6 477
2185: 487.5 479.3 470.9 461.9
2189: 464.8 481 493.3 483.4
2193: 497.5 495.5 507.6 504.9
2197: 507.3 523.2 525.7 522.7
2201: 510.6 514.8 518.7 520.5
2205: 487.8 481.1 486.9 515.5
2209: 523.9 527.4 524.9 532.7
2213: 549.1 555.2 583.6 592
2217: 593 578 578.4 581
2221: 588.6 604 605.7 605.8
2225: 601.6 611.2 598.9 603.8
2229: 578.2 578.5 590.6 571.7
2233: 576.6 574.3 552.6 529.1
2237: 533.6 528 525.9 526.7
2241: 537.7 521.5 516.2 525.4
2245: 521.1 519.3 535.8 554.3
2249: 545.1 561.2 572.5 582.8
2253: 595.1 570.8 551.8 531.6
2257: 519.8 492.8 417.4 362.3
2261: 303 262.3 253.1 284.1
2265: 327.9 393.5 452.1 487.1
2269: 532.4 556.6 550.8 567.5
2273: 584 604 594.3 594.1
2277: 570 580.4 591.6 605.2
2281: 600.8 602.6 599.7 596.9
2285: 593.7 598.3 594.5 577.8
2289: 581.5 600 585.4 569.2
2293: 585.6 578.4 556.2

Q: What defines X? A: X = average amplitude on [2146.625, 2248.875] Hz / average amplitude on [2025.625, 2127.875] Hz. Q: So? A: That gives 1.4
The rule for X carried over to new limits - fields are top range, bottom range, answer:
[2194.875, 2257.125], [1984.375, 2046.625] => 1.66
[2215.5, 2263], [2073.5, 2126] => 1.37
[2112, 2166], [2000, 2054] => 1.48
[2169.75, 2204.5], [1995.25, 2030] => 1.44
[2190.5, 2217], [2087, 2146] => 1.19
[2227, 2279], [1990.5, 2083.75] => 1.55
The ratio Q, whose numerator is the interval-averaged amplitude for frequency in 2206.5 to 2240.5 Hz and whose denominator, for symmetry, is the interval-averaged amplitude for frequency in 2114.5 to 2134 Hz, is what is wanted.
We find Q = 1.3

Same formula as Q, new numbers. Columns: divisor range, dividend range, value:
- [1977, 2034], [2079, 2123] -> 1.18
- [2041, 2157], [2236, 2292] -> 1.29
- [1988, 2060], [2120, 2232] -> 1.53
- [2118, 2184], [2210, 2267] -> 1.08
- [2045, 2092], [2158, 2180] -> 1.45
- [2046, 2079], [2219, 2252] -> 1.66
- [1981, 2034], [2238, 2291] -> 1.55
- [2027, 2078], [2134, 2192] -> 1.52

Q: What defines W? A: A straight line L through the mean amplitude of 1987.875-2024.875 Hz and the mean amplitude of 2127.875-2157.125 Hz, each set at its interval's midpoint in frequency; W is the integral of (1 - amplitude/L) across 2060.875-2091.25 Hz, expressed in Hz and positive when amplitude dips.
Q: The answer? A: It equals 5.74 Hz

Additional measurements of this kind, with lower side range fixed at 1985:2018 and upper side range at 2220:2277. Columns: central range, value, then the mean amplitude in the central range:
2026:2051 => 3.6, 317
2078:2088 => 1.4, 347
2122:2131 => 0.2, 427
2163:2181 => -0.6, 485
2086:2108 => 1.1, 393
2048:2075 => 3.2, 342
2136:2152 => -2.3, 513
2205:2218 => -1.0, 538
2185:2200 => -0.3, 493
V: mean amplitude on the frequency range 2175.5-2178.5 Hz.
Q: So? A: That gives 481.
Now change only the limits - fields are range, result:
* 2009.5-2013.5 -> 340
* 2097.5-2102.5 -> 403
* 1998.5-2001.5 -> 366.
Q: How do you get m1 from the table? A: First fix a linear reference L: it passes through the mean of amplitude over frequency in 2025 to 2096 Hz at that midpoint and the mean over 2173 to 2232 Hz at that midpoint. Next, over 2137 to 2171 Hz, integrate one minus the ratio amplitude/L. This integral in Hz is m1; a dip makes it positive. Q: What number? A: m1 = -4.2 Hz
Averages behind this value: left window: 337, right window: 524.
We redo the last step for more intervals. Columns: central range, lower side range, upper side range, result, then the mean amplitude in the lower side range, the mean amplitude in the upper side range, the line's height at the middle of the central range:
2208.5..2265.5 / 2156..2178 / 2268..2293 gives 2.3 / 505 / 583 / 553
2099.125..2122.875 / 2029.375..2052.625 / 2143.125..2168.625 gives 0.8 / 320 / 522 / 443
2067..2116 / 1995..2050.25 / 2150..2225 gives 3.6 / 330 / 515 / 407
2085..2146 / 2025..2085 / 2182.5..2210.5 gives -4.8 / 330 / 498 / 402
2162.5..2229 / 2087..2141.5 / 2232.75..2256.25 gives -1.8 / 431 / 545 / 503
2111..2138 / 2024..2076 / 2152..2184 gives -0.8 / 328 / 500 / 437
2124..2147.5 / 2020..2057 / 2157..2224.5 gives -1.8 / 324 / 513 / 445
